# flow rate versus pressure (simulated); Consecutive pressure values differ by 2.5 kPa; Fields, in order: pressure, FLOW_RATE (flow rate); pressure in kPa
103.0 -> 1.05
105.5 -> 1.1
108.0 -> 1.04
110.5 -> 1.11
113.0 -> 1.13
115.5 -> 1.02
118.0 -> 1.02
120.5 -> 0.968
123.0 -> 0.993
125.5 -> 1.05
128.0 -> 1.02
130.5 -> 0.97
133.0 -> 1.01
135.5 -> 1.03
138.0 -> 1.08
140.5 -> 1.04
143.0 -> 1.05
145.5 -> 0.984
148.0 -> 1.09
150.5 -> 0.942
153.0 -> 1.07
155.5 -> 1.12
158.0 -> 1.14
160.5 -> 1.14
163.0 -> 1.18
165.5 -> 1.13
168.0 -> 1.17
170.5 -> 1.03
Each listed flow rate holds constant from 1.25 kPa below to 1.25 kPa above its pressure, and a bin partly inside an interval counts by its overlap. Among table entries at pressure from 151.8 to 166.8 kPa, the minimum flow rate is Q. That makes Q 1.07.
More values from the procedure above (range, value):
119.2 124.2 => 0.968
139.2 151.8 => 0.942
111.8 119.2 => 1.02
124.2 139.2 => 0.97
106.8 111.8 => 1.04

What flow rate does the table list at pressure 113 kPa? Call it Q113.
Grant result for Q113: 1.13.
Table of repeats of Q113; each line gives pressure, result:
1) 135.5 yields 1.03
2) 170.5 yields 1.03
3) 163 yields 1.18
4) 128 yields 1.02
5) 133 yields 1.01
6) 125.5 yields 1.05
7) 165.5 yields 1.13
